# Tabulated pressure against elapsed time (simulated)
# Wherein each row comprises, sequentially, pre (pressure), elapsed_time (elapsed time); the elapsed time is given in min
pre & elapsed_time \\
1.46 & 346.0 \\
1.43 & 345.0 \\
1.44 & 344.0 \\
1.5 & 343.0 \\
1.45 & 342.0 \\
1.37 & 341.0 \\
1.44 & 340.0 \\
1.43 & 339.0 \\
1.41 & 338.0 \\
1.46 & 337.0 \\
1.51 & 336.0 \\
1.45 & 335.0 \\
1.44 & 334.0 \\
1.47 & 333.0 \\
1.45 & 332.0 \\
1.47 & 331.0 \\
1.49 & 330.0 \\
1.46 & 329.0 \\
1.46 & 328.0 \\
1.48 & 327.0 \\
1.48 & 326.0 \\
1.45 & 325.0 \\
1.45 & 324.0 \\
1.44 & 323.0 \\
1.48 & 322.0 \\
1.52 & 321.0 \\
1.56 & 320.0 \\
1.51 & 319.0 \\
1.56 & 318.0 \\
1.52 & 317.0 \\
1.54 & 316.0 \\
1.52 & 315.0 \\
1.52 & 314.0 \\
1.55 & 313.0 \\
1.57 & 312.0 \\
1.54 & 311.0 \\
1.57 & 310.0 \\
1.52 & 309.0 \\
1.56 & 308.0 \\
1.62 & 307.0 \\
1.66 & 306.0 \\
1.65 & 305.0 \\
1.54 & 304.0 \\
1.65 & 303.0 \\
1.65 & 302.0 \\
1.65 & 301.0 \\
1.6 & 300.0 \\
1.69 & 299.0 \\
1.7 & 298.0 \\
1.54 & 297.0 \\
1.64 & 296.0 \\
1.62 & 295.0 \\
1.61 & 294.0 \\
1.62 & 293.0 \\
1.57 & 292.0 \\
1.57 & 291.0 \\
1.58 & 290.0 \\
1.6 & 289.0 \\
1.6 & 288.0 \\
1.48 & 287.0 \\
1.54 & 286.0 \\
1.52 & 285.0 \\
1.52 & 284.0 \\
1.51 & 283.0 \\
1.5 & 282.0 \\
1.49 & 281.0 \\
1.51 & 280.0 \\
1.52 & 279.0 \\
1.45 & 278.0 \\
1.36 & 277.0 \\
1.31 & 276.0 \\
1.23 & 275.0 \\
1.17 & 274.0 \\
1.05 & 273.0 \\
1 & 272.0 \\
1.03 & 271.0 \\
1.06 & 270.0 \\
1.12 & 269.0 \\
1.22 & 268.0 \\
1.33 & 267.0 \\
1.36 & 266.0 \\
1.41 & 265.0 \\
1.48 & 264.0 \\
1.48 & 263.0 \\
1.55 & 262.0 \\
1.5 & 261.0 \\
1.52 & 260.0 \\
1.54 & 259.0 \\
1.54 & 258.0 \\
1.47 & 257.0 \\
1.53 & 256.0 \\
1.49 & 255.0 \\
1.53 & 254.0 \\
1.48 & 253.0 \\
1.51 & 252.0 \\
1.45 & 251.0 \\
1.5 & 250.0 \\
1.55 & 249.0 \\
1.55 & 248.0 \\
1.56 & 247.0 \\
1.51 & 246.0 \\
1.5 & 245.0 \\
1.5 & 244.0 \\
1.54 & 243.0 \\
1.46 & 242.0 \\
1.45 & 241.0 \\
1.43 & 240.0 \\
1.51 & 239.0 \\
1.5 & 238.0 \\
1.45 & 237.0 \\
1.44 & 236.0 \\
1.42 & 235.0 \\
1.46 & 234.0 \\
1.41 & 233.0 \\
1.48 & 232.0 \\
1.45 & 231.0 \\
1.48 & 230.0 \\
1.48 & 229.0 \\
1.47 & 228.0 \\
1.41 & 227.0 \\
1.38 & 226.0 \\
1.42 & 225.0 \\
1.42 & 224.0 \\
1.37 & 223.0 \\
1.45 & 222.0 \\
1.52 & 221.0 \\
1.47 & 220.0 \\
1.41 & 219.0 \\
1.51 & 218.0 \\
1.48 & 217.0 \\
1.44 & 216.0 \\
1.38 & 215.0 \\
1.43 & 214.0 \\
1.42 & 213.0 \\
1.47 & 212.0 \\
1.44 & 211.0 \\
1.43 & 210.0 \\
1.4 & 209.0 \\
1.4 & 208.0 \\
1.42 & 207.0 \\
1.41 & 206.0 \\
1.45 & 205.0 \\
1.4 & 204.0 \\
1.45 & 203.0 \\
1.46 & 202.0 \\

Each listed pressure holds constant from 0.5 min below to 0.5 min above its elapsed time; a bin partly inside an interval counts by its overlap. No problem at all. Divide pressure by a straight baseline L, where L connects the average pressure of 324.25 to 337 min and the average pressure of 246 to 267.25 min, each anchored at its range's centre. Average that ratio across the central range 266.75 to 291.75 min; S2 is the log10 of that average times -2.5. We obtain 0.09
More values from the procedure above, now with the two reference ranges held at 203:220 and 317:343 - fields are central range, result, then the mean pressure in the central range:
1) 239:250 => -0.046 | 1.5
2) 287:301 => -0.106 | 1.61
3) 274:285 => 0.017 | 1.43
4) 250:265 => -0.041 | 1.5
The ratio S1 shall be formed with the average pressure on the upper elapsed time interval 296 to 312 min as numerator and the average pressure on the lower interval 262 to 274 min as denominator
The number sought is 1.30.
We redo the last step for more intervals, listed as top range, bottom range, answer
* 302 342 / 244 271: 1.04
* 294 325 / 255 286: 1.14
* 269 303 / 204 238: 1.02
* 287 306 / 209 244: 1.11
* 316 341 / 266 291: 1.08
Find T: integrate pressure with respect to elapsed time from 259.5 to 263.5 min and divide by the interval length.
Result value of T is 1.51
